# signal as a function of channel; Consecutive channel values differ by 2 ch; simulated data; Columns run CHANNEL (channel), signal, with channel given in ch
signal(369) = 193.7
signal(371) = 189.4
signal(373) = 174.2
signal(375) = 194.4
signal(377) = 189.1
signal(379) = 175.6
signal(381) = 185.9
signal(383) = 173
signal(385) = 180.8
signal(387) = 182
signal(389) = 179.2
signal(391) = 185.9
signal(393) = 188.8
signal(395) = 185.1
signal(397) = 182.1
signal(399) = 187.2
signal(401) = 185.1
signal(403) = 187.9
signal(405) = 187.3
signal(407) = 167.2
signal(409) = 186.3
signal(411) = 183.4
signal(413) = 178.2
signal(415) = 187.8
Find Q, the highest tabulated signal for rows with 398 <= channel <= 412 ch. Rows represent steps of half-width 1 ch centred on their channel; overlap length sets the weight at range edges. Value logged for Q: 187.9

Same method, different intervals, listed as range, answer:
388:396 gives 188.8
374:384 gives 194.4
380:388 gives 185.9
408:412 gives 186.3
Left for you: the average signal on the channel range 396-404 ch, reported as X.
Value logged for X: 186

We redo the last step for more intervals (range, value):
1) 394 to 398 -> 184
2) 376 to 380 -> 182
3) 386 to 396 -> 184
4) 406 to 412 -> 179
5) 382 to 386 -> 177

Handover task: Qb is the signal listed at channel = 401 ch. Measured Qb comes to 185.1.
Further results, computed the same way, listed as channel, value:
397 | 182.1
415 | 187.8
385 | 180.8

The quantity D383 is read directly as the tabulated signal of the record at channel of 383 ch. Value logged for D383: 173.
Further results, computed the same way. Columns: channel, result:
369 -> 193.7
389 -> 179.2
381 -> 185.9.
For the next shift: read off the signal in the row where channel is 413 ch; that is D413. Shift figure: 178.2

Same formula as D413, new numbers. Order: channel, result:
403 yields 187.9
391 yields 185.9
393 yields 188.8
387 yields 182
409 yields 186.3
